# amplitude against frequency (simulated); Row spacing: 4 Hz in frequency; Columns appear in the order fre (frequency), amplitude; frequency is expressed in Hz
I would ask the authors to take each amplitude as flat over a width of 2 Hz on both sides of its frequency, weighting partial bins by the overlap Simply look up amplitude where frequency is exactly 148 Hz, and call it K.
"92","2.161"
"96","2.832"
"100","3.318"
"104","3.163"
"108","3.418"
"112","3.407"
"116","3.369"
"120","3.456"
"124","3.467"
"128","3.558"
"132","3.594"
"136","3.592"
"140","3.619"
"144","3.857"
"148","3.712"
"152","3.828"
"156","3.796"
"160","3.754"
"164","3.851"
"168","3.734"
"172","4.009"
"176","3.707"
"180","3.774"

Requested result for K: 3.712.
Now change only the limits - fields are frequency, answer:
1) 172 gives 4.009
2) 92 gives 2.161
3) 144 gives 3.857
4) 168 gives 3.734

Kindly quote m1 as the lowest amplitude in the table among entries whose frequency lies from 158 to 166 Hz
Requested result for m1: 3.754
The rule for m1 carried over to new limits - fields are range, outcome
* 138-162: 3.619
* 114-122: 3.369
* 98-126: 3.163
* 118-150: 3.456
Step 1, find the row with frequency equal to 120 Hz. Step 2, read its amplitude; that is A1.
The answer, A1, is 3.456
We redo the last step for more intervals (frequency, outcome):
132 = 3.594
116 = 3.369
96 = 2.832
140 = 3.619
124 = 3.467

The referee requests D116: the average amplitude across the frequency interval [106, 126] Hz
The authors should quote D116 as 3.42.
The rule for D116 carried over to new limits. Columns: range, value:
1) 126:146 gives 3.64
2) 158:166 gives 3.8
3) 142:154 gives 3.8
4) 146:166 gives 3.79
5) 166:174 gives 3.87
